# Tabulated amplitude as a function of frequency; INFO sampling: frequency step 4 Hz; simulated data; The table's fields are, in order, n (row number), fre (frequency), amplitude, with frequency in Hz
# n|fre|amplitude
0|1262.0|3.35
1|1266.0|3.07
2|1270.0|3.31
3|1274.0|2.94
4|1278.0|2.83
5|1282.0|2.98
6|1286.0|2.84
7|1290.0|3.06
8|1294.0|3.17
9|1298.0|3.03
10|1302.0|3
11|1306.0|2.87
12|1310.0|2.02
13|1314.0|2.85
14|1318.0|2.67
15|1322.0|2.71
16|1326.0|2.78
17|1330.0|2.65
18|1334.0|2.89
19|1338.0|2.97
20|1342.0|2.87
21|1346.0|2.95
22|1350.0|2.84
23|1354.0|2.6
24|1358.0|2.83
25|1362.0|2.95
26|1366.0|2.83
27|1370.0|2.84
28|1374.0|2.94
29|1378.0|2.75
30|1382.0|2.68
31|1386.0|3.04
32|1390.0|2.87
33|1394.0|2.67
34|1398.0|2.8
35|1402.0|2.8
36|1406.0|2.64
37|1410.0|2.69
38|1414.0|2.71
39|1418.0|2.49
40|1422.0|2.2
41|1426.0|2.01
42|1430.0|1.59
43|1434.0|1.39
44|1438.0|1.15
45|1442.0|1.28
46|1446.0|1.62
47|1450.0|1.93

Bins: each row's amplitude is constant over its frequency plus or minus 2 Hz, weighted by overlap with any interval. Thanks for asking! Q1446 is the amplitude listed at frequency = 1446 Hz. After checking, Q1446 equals 1.62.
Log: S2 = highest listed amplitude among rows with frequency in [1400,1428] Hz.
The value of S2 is 2.8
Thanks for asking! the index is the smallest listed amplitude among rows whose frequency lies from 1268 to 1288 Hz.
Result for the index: 2.83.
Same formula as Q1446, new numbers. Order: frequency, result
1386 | 3.04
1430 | 1.59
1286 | 2.84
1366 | 2.83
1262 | 3.35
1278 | 2.83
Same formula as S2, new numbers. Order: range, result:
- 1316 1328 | 2.78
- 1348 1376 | 2.95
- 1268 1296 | 3.31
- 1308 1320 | 2.85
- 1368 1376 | 2.94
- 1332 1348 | 2.97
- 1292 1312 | 3.17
